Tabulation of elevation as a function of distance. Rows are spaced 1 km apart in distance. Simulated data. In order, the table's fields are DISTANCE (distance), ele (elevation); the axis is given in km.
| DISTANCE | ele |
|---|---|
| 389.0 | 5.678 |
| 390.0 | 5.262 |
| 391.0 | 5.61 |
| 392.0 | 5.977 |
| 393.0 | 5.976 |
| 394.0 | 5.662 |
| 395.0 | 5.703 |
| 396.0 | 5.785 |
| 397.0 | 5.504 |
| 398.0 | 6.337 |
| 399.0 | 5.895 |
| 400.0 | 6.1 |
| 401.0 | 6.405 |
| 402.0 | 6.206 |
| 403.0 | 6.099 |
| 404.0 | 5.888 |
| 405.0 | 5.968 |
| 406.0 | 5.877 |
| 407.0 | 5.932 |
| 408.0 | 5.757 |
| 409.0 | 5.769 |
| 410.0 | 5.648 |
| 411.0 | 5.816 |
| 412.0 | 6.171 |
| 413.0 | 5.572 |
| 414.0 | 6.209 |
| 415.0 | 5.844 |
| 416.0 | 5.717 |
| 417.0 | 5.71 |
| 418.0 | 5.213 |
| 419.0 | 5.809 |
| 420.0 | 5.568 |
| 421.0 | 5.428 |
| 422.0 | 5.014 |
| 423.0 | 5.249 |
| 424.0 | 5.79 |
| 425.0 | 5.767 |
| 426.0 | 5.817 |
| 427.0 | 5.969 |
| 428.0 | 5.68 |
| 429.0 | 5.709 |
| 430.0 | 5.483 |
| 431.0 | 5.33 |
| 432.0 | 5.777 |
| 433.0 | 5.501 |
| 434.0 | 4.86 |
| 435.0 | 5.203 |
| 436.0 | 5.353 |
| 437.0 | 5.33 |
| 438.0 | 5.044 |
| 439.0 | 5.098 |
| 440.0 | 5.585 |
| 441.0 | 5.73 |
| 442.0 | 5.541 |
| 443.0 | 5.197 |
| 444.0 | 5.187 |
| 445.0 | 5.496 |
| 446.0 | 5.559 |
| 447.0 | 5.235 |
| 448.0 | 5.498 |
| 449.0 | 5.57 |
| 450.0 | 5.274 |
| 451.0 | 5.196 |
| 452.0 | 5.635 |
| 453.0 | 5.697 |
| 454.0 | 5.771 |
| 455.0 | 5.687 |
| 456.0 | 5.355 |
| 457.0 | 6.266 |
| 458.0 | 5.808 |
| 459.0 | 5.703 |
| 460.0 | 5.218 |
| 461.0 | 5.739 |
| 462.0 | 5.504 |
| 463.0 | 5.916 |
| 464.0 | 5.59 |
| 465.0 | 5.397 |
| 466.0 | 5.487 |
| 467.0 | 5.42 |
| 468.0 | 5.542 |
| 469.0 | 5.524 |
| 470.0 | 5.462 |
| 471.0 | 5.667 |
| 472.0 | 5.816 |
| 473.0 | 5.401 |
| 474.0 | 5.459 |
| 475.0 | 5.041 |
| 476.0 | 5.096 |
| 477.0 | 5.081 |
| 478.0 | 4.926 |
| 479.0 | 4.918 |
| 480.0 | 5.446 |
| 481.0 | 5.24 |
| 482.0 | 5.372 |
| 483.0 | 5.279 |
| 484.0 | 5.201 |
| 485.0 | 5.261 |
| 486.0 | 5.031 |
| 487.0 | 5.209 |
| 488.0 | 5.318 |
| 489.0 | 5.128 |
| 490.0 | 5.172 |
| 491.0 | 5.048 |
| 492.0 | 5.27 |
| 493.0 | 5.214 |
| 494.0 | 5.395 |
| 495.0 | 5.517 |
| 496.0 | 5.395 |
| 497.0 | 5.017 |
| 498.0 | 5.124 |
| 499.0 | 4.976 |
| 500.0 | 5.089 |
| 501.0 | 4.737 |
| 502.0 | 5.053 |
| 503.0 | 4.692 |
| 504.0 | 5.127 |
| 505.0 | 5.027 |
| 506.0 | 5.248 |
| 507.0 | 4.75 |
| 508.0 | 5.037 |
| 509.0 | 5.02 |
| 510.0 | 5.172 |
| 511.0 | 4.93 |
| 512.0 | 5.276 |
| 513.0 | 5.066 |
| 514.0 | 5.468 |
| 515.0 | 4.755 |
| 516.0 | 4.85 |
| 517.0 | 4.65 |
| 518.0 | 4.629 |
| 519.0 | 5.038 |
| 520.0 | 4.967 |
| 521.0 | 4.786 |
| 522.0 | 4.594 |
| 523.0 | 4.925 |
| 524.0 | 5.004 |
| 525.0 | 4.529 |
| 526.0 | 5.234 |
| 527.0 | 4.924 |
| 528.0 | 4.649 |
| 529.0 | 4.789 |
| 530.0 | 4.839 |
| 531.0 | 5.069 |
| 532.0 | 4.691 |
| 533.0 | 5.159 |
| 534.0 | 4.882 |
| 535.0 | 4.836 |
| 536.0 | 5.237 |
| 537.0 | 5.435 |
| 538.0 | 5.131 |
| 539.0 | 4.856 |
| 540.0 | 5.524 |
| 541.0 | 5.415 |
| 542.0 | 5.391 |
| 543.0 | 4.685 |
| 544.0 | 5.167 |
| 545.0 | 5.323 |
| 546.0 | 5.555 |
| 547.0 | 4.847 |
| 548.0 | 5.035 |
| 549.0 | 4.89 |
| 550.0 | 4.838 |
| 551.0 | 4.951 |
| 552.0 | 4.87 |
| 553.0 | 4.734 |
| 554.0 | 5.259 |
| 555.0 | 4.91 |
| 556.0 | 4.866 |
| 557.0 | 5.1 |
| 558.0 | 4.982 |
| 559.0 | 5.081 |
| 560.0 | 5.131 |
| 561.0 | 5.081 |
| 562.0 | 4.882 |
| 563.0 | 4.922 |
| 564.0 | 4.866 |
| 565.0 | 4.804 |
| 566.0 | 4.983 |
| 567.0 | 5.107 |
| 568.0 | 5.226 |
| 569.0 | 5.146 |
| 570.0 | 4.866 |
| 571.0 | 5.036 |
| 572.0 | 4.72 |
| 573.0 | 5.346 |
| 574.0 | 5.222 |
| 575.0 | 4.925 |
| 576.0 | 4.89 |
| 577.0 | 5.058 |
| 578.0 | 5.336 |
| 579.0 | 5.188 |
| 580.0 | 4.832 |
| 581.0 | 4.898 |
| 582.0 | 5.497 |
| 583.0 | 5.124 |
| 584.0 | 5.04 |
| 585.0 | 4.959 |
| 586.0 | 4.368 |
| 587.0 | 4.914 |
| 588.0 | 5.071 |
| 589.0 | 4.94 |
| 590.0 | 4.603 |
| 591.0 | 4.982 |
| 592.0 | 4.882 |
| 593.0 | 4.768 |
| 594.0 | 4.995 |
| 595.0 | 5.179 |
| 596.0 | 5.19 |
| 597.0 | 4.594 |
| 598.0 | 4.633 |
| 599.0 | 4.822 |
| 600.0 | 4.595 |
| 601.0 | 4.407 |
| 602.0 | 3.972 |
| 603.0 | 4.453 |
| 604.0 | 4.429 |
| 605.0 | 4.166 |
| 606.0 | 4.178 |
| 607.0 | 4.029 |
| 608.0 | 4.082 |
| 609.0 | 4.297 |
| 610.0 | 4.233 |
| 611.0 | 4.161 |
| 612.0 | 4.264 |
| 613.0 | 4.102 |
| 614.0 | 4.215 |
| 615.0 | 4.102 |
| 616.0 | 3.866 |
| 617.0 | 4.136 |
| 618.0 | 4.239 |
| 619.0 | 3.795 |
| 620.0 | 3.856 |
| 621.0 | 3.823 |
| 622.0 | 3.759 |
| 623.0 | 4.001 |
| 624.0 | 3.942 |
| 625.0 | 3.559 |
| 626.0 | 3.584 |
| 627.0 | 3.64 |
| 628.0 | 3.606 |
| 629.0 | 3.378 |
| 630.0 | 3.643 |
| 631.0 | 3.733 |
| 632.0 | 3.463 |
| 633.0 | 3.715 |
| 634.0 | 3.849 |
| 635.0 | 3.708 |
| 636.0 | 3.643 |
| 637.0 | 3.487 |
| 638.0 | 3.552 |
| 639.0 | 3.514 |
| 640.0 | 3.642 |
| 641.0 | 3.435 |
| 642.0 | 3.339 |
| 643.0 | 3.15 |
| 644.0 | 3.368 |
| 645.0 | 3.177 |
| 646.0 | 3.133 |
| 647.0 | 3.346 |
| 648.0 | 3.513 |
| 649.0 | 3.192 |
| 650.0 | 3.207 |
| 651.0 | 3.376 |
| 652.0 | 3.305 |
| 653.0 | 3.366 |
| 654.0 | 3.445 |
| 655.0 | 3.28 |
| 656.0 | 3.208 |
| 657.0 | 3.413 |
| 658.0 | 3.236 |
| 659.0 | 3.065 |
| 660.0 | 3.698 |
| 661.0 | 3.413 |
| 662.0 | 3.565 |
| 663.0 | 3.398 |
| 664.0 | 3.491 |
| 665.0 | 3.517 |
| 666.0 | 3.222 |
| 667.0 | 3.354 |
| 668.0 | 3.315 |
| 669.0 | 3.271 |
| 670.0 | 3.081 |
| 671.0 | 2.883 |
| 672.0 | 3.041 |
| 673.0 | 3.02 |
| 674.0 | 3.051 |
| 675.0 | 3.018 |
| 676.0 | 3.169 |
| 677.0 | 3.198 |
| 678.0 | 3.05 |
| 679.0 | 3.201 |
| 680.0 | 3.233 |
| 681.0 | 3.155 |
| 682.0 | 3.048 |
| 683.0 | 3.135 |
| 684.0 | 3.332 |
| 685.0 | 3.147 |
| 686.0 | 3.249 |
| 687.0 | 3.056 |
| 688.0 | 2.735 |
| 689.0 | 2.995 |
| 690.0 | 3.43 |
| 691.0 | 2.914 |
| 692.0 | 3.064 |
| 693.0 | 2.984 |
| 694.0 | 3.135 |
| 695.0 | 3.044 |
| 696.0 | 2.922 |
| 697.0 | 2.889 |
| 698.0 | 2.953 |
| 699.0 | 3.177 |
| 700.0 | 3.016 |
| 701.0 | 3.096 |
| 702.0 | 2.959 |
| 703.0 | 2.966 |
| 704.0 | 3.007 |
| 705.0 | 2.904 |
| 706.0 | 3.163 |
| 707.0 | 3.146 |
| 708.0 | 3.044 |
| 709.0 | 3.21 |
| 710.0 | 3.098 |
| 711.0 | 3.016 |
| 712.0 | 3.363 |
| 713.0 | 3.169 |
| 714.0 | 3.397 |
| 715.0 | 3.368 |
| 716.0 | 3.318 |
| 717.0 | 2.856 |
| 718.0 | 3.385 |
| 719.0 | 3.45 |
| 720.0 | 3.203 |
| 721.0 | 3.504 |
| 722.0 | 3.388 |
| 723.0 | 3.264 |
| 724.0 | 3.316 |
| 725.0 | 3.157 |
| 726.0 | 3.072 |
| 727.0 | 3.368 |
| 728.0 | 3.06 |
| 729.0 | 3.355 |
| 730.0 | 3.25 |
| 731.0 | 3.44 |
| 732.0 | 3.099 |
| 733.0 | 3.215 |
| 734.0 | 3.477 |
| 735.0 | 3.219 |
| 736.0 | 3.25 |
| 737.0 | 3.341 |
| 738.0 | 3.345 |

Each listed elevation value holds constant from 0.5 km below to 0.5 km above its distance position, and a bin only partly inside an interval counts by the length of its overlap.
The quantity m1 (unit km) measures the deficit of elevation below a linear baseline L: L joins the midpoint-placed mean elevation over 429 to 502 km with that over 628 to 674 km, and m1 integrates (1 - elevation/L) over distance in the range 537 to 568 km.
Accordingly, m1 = -4.3 km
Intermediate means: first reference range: 5.37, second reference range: 3.38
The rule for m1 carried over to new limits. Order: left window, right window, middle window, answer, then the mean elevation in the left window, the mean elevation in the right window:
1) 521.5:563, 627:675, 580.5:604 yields -3.05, 5.01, 3.38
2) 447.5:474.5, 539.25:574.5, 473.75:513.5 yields 1.96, 5.58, 5.05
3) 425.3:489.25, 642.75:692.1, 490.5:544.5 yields -2.53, 5.44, 3.23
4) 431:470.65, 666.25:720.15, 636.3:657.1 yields 1.26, 5.48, 3.12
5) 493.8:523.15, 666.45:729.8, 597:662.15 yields 1.22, 5.01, 3.14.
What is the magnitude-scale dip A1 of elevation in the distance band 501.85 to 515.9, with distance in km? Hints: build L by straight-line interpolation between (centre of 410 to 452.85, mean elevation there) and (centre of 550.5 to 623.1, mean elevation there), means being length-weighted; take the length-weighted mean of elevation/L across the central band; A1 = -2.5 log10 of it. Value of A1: 0.02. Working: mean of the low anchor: 5.52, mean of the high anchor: 4.7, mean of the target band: 5.04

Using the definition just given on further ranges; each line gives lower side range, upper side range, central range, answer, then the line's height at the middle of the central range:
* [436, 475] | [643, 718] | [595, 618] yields -0.101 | 3.95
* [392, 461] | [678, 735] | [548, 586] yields -0.142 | 4.4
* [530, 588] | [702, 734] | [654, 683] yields 0.168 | 3.78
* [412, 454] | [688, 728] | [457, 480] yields -0.052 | 5.2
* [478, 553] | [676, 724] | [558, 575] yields -0.114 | 4.52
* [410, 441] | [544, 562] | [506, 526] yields 0.053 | 5.18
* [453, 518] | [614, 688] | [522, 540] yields -0.044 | 4.76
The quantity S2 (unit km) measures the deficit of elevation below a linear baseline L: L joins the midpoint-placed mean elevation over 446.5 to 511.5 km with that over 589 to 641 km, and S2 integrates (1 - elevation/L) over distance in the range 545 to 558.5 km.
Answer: -0.96 km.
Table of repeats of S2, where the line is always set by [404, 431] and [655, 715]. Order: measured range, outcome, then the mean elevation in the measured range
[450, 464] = -0.81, 5.64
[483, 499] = -0.67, 5.21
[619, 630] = 0.05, 3.72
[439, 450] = 0.03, 5.43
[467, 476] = -0.47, 5.46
